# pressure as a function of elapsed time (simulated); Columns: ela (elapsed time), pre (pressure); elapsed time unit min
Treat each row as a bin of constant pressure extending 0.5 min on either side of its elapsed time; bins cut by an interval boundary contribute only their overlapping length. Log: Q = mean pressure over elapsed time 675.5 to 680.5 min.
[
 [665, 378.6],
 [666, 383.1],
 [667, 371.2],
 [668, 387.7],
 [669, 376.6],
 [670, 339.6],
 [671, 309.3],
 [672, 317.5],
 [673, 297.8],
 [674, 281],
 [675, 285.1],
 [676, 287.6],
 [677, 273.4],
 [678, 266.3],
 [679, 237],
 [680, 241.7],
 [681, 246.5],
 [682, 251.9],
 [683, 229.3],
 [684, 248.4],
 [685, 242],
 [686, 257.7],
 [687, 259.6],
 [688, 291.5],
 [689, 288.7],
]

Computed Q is 261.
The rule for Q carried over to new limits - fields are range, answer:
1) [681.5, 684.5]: 243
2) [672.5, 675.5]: 288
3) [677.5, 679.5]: 252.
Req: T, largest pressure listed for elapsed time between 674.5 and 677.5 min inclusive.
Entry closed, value 287.6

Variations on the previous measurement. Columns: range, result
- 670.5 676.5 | 317.5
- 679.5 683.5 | 251.9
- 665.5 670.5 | 387.7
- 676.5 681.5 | 273.4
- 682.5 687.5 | 259.6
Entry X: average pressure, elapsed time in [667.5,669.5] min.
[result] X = 382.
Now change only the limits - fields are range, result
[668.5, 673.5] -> 328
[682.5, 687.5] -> 247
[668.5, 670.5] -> 358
